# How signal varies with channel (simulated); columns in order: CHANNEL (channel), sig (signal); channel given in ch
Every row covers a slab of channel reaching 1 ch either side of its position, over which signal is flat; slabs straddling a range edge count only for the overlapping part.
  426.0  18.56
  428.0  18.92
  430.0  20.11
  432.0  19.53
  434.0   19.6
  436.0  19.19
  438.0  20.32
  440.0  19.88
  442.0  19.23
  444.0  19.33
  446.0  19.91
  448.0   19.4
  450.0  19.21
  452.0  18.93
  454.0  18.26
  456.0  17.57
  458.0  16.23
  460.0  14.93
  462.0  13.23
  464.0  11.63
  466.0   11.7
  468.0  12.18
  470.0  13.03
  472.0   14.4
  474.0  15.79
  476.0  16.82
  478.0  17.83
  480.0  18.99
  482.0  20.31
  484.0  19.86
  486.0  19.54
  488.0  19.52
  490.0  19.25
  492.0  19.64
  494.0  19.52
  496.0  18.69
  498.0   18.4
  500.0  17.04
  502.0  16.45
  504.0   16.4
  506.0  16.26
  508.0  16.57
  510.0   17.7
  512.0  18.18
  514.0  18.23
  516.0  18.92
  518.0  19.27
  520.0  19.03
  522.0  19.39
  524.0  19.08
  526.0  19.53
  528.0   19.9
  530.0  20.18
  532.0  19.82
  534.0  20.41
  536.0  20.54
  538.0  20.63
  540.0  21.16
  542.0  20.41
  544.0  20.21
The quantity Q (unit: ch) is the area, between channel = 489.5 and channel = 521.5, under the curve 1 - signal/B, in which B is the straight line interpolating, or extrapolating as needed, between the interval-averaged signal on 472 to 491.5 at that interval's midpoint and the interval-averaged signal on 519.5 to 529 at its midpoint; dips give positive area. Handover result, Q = 1.5 ch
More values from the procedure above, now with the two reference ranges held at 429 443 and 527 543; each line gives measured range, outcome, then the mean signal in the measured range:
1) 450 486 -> 6.8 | 16.2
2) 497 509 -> 2.0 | 16.9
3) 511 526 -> 1.0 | 18.9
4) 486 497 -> 0.4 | 19.3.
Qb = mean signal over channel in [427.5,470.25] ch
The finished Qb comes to 17.4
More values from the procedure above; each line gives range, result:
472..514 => 18.1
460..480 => 14.4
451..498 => 16.9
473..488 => 18.5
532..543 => 20.6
